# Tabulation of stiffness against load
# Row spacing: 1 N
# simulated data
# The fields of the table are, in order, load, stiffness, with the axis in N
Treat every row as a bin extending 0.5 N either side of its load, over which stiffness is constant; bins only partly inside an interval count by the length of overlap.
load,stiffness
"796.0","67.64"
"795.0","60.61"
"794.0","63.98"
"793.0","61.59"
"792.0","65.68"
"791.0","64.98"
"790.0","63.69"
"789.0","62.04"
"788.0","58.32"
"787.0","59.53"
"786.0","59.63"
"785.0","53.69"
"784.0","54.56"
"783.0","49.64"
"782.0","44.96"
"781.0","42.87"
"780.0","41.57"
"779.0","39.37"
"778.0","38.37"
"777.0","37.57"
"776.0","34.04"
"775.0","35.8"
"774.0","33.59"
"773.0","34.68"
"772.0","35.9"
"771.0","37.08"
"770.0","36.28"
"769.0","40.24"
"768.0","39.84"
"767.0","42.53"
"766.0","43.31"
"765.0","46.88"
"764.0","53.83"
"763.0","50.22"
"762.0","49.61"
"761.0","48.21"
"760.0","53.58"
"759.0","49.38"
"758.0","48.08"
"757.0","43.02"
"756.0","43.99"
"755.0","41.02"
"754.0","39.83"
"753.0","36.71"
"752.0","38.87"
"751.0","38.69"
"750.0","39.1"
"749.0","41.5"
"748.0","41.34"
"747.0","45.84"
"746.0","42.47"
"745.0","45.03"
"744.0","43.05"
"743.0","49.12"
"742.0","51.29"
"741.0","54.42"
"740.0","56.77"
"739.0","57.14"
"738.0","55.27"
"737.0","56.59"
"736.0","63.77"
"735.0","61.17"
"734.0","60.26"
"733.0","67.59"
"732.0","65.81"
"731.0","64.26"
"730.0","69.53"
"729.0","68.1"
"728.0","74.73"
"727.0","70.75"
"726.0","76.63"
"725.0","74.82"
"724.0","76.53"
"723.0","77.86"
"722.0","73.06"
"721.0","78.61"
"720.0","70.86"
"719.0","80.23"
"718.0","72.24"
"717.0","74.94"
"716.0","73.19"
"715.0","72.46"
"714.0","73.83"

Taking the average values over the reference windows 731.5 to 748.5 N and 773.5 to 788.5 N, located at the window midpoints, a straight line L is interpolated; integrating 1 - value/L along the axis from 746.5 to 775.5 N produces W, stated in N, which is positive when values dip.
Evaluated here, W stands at 4.25 N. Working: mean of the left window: 53.9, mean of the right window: 45.6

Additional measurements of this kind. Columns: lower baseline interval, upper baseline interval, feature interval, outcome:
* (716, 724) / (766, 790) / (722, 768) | 6.4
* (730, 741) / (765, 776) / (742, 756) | 2.7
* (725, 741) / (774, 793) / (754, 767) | 2.2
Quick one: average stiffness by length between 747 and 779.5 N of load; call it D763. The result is 41.7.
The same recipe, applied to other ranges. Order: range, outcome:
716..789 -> 52.7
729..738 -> 63.4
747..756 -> 40.2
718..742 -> 67.4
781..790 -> 55.1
